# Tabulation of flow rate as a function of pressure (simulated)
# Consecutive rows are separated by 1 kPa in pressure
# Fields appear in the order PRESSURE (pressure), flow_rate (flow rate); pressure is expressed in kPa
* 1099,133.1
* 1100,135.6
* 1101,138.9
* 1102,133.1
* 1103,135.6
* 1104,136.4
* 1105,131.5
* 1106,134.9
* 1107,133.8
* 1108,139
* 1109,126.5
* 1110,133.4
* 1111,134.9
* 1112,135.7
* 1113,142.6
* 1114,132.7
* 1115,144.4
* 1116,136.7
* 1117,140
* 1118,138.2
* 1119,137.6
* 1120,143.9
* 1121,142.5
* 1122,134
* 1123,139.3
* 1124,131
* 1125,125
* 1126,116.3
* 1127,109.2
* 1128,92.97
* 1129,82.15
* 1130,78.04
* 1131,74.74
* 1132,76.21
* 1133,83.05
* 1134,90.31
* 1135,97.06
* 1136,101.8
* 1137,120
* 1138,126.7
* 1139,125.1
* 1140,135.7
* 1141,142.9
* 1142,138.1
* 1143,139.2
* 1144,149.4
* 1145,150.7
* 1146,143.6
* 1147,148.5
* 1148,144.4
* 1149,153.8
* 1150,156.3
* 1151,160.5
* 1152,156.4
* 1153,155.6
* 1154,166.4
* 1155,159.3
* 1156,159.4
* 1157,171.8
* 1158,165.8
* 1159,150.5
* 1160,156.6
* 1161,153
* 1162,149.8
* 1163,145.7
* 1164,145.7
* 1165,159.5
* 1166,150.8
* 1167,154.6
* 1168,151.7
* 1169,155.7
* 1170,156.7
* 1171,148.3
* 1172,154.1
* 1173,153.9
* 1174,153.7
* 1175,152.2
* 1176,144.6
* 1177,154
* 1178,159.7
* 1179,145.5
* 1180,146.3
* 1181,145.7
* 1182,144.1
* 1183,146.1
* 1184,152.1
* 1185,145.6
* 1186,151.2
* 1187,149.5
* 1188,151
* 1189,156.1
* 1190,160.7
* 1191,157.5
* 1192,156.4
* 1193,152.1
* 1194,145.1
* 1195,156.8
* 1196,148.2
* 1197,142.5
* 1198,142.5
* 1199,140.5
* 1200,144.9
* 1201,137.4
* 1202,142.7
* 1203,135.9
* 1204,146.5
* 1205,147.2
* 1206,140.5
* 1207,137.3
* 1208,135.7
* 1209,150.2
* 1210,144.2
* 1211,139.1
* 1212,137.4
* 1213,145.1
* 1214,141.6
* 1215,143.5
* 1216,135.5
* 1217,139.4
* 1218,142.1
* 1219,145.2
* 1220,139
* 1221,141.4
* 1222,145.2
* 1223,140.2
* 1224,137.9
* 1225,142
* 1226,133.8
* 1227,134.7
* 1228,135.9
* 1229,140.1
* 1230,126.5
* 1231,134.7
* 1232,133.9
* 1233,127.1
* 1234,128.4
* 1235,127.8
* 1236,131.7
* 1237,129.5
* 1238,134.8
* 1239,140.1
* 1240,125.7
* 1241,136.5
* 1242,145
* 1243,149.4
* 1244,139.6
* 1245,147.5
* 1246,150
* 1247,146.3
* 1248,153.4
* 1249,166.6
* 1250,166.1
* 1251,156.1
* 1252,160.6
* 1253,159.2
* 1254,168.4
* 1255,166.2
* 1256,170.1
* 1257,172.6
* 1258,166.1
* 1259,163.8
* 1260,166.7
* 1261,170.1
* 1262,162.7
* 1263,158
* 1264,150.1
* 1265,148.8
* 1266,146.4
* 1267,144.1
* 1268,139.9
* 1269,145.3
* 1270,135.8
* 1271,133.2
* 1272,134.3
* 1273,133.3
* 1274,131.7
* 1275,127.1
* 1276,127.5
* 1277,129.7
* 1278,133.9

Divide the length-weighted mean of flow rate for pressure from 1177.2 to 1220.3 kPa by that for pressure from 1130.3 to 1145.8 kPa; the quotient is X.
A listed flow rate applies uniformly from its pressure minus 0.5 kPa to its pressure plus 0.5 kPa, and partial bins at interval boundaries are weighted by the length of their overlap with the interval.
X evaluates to 1.25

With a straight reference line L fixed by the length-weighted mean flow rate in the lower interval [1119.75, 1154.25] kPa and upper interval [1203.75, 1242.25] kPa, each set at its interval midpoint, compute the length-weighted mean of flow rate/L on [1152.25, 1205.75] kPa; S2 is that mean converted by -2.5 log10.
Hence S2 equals -0.15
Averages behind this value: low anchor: 126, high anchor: 138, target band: 151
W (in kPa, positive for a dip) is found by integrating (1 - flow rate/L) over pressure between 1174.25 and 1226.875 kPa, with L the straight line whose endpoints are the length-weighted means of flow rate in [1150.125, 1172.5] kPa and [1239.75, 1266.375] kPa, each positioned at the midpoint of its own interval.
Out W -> 3.6 kPa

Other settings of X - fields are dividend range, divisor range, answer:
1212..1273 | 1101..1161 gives 1.09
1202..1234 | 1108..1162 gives 1.04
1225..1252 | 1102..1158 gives 1.07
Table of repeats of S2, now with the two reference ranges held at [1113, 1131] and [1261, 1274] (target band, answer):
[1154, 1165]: -0.21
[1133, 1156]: -0.09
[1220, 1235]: 0.03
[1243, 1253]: -0.09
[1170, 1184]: -0.14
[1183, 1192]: -0.15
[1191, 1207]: -0.08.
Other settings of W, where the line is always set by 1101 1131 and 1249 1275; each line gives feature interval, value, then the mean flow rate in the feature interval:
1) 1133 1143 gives 1.0 kPa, 119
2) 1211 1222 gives 0.4 kPa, 141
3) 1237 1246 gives 0.6 kPa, 140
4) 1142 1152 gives -1.2 kPa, 149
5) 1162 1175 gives -1.4 kPa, 152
